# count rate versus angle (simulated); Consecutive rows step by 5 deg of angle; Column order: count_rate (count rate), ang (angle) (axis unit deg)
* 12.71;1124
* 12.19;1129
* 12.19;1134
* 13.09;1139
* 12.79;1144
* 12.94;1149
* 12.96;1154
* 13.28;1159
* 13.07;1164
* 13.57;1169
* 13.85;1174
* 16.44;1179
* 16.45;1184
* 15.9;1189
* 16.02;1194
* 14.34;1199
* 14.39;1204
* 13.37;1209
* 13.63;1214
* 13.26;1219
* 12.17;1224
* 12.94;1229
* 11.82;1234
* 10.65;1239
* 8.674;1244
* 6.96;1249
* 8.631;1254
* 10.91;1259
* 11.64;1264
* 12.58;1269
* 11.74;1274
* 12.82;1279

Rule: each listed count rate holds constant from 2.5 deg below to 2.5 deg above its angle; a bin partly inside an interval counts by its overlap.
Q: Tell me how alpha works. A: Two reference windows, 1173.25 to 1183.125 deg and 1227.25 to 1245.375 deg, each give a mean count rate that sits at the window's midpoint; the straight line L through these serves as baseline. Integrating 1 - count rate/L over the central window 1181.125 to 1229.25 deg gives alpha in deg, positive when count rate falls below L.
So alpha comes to -2.9 deg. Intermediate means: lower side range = 15.6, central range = 14.3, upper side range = 11.1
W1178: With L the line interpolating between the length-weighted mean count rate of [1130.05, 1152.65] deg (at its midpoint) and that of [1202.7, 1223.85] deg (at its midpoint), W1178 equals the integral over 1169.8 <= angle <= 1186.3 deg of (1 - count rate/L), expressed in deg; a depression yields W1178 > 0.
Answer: -2.8 deg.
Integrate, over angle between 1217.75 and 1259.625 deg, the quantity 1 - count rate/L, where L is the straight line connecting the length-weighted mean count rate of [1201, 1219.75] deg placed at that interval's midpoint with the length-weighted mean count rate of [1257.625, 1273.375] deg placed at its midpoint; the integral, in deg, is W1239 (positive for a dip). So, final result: 7.2 deg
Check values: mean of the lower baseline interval 13.7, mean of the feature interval 10.6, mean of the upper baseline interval 11.8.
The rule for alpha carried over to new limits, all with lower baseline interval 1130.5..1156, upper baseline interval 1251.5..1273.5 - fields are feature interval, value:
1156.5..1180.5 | -3.0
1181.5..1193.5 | -4.0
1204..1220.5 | -2.6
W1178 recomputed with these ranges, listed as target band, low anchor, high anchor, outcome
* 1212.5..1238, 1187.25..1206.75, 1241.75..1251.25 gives -4.0 deg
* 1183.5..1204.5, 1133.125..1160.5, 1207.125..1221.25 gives -3.4 deg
